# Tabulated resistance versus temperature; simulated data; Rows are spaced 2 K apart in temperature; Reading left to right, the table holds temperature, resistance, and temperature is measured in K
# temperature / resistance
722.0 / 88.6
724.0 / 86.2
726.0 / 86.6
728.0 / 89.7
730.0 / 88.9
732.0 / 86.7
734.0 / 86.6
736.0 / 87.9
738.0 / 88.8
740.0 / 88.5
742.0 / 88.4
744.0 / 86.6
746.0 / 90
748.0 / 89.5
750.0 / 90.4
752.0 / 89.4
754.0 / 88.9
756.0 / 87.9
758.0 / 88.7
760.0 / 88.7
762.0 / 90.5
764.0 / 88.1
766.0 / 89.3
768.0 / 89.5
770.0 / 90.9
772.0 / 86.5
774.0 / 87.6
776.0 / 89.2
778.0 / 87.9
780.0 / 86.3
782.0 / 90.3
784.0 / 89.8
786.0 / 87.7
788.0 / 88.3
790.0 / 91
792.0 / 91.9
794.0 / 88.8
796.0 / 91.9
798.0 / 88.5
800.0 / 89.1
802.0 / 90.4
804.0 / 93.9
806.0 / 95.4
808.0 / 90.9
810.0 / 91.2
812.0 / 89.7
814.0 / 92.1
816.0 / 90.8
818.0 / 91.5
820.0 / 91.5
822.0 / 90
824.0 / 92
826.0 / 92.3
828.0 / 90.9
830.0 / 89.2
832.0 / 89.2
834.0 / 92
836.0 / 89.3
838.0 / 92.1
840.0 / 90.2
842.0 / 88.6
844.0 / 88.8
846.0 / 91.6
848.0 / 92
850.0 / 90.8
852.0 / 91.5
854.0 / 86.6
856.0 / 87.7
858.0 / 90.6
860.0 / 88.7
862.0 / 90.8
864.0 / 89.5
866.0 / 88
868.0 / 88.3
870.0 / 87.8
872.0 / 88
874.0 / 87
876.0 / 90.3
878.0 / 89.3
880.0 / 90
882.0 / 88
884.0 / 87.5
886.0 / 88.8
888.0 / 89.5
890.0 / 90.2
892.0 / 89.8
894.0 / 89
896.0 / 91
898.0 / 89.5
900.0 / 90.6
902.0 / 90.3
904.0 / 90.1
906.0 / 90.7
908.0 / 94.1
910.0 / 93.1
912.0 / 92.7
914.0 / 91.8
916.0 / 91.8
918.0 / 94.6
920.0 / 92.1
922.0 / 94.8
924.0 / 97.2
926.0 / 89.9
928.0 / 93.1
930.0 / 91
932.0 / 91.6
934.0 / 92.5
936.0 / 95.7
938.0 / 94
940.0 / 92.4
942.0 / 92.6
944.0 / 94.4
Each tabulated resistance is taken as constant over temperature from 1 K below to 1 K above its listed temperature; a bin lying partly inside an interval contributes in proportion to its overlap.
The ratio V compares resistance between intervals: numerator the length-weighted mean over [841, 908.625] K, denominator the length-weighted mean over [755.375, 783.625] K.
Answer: 1.0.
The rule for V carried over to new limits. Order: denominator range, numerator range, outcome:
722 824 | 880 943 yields 1.02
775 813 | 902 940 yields 1.03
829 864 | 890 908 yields 1.00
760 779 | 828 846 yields 1.01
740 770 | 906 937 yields 1.04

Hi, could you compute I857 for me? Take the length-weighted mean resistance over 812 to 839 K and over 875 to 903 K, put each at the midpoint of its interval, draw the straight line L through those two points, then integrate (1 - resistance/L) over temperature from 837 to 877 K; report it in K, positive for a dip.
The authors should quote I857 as 0.4 K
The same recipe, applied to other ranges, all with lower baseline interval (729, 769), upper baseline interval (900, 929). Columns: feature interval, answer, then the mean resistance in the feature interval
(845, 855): 0.1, 90.5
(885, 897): 0.3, 89.7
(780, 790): 0.1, 89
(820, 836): 0.0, 90.8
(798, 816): -0.3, 91.4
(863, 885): 0.7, 88.5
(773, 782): 0.1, 88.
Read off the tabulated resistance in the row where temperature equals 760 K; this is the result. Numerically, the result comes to 88.7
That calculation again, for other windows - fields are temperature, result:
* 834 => 92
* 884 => 87.5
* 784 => 89.8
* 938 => 94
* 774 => 87.6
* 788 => 88.3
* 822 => 90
